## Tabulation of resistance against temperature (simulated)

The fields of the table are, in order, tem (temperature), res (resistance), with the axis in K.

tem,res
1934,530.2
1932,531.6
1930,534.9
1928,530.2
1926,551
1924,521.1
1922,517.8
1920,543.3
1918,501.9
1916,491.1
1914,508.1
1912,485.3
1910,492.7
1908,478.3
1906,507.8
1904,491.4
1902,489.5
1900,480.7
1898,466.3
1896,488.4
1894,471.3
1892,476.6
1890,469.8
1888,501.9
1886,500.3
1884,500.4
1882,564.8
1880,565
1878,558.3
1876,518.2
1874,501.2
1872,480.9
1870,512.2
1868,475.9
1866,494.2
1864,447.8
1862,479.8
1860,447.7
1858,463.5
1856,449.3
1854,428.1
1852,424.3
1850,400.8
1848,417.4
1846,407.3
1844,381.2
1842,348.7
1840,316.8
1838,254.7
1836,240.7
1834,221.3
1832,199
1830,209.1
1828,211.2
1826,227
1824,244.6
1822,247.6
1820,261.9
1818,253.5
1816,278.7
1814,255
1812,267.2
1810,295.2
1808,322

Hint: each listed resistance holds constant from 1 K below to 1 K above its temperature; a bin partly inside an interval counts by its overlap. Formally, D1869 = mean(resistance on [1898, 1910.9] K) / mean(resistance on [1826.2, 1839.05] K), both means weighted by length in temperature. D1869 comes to 2.19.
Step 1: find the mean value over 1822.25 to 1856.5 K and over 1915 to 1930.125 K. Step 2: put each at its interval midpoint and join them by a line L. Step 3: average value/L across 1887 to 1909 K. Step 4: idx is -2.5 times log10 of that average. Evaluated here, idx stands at -0.053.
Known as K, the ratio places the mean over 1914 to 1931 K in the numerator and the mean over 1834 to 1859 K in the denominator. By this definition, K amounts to 1.4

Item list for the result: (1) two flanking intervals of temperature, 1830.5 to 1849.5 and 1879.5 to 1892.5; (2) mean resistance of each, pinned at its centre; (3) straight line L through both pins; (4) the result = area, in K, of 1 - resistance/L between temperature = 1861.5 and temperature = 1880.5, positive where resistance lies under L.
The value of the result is -2.4 K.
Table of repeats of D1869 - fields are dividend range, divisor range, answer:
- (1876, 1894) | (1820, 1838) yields 2.25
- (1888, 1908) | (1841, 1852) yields 1.23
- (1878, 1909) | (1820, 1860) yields 1.55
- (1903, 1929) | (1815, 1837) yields 2.16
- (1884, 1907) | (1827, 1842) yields 2.00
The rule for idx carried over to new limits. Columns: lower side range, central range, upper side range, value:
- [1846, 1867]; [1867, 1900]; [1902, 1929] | -0.066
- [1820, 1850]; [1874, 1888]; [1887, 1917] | -0.246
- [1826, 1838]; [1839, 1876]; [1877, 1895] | -0.231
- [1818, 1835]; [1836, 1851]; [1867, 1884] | -0.065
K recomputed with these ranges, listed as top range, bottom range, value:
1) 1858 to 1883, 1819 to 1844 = 1.98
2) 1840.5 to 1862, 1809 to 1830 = 1.66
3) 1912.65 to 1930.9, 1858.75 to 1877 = 1.08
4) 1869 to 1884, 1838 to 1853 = 1.40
